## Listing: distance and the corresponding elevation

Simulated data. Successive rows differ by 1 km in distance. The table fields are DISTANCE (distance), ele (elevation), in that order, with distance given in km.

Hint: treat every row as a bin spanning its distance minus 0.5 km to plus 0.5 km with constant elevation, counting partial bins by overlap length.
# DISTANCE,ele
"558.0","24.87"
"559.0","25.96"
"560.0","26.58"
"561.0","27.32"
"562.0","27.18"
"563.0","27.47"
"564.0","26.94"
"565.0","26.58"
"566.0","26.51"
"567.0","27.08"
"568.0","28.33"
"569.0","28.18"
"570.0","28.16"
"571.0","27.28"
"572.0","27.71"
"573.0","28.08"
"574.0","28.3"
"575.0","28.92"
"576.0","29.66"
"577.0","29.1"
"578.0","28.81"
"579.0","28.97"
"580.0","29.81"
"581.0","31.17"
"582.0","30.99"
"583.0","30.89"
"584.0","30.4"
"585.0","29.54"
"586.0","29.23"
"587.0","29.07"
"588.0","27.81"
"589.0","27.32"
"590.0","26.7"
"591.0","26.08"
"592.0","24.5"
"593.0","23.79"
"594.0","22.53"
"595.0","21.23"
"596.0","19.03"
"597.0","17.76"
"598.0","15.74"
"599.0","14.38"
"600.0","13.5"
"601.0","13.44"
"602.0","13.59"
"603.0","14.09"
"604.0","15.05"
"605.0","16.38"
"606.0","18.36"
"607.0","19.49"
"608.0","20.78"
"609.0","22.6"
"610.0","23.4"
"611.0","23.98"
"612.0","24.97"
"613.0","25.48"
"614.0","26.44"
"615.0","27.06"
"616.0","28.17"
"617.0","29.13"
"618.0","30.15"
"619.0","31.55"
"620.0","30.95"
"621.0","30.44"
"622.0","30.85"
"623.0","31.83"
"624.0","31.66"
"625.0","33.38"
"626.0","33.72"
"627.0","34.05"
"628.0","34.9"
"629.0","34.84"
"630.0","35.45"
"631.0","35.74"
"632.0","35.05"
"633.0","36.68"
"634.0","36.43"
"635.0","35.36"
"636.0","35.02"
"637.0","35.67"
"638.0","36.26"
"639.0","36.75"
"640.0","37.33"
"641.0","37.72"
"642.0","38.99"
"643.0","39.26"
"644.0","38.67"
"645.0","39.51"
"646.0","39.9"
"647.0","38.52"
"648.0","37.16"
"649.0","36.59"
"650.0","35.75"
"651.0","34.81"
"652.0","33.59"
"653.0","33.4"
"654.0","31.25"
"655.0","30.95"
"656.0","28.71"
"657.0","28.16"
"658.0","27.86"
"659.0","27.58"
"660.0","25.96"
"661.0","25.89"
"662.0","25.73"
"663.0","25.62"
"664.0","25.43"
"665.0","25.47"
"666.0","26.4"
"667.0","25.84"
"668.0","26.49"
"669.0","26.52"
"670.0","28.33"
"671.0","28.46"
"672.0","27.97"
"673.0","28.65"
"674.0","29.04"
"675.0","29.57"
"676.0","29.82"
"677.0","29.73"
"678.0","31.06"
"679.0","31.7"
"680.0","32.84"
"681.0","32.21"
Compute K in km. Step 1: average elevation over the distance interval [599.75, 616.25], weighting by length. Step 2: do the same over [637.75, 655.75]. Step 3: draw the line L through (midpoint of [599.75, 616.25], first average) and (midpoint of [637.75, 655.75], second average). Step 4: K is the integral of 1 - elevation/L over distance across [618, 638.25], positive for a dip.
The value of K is -3.7 km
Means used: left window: 20.4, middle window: 33.9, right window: 36.4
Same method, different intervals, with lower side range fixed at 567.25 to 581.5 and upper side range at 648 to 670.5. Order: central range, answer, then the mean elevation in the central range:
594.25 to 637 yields 3.83 km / 26.3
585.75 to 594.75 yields 0.84 km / 26.1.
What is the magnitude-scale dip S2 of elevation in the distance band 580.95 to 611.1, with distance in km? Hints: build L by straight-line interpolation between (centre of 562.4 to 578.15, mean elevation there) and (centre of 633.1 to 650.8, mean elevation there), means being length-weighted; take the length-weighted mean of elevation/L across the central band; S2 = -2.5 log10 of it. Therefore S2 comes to 0.363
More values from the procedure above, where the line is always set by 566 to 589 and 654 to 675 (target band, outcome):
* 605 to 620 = 0.13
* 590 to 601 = 0.39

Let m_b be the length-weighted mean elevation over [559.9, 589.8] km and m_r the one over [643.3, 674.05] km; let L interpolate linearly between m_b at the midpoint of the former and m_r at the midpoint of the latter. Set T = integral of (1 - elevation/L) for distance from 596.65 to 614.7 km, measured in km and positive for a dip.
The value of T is 6.4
